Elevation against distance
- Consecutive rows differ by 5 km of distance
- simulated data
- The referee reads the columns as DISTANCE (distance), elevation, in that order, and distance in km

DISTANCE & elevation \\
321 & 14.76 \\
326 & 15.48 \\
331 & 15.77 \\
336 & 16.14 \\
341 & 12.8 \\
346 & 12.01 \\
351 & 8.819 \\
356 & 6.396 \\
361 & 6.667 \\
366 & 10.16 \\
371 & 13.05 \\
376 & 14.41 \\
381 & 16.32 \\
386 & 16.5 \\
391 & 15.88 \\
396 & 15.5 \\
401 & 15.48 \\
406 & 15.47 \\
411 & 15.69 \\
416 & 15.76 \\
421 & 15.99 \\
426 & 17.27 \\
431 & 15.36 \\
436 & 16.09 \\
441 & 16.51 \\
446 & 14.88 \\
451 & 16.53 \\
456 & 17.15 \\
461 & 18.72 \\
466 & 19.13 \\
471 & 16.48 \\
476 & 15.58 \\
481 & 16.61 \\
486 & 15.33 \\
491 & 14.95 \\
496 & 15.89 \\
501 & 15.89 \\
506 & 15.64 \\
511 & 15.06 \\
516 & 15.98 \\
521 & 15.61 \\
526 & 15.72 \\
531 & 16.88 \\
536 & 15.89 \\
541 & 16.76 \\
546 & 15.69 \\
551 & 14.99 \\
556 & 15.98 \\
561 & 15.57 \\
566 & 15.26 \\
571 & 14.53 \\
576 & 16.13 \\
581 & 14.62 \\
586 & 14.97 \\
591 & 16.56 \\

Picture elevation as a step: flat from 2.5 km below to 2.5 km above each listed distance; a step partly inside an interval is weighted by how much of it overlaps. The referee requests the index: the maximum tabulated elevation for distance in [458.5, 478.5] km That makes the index 19.13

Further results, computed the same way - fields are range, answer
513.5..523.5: 15.98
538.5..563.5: 16.76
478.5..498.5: 16.61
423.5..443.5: 17.27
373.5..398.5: 16.5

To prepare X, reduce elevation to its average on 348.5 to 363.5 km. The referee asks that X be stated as 7.29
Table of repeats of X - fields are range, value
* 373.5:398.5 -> 15.7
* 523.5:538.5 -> 16.2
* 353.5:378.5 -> 10.1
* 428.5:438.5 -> 15.7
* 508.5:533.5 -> 15.8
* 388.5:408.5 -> 15.6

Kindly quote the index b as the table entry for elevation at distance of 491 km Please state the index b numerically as 14.95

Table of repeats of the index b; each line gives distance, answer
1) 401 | 15.48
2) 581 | 14.62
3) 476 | 15.58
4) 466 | 19.13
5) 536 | 15.89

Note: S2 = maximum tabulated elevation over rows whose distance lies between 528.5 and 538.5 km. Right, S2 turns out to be 16.88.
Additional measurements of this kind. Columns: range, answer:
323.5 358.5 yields 16.14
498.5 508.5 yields 15.89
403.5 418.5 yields 15.76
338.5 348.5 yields 12.8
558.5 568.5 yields 15.57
